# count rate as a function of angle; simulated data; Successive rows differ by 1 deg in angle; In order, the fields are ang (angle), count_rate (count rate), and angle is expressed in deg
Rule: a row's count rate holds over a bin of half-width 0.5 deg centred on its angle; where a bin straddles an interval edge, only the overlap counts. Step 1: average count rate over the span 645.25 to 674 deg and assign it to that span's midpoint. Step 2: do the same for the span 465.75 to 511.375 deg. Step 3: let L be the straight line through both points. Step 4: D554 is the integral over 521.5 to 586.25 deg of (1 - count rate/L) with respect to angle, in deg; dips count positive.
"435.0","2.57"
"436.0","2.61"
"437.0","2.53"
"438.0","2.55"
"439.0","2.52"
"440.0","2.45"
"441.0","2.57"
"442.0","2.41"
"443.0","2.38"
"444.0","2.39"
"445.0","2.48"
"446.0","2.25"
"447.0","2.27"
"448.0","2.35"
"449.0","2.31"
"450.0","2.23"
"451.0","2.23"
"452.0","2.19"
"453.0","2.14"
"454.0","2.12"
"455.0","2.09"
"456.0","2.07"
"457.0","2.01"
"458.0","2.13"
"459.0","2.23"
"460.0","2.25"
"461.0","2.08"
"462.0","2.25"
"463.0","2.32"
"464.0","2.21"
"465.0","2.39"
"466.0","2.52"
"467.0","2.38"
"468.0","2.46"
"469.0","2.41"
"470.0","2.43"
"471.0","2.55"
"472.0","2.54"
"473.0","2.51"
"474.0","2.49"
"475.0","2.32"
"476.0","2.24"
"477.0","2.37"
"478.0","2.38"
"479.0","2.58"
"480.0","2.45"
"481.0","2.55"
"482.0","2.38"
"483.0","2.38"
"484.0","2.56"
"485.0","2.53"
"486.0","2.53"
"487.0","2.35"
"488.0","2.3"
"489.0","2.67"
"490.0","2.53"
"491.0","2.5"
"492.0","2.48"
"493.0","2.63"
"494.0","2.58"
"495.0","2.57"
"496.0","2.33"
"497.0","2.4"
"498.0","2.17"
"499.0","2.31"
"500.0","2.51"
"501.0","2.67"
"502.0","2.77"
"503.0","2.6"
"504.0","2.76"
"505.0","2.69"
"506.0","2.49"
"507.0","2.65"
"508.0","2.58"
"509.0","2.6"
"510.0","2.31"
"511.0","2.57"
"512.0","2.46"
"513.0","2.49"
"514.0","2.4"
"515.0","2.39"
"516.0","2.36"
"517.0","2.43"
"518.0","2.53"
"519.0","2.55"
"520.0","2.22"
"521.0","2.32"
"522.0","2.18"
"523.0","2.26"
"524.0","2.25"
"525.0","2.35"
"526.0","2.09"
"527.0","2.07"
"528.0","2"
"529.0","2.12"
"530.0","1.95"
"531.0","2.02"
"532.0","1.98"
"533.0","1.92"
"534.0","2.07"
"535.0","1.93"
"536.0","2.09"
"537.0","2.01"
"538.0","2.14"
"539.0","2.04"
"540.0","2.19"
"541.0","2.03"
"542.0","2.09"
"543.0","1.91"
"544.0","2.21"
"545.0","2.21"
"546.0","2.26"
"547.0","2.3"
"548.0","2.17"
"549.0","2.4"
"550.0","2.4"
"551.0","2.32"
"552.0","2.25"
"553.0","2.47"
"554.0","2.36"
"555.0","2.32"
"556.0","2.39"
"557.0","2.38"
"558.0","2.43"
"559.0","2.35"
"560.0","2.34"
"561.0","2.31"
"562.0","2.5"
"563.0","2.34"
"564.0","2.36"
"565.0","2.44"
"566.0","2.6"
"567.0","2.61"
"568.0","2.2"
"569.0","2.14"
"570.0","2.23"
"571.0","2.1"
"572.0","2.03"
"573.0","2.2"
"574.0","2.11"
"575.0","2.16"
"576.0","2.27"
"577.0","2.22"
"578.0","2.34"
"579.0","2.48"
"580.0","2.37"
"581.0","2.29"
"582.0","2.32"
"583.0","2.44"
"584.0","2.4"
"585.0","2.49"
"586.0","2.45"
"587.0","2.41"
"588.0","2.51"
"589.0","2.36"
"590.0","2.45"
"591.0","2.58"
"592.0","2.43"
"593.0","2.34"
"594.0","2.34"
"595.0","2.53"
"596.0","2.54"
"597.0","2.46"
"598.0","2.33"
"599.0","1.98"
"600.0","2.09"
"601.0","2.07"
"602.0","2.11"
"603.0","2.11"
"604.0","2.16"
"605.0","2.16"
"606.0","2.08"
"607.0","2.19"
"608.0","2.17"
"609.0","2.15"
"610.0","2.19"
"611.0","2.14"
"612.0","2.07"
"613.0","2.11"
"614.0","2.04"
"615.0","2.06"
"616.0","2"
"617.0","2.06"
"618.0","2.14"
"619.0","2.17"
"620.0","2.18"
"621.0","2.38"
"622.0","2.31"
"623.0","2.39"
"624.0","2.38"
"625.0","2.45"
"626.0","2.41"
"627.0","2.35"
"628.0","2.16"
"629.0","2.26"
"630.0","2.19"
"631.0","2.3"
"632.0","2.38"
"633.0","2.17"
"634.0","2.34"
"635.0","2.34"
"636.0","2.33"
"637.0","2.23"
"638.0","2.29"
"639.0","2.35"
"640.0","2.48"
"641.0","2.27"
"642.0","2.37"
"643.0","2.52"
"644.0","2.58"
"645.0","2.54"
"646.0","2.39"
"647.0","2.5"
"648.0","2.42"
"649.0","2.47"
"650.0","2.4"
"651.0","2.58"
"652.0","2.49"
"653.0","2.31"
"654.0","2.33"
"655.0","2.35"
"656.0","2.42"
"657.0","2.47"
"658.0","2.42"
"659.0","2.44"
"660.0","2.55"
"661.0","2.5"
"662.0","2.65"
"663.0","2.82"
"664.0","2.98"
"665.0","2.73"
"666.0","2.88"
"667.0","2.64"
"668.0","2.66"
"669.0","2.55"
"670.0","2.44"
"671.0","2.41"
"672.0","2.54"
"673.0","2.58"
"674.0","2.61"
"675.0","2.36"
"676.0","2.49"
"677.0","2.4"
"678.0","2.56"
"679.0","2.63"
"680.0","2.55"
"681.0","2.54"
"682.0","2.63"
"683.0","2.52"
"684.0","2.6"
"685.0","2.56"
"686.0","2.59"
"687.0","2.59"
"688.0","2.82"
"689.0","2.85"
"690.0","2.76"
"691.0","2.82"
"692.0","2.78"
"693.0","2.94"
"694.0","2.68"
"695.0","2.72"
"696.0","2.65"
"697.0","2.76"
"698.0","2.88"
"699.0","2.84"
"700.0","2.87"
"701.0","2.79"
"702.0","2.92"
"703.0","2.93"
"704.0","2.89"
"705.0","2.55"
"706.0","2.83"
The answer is 6.9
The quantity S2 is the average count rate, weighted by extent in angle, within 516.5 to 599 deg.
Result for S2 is 2.28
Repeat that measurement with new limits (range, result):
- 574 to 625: 2.27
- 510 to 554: 2.22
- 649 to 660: 2.43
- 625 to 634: 2.29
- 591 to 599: 2.41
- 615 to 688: 2.44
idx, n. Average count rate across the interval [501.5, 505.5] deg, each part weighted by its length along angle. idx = 2.7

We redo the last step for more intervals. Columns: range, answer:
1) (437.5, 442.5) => 2.5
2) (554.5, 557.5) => 2.36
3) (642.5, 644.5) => 2.55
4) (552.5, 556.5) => 2.38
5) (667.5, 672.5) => 2.52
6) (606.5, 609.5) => 2.17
